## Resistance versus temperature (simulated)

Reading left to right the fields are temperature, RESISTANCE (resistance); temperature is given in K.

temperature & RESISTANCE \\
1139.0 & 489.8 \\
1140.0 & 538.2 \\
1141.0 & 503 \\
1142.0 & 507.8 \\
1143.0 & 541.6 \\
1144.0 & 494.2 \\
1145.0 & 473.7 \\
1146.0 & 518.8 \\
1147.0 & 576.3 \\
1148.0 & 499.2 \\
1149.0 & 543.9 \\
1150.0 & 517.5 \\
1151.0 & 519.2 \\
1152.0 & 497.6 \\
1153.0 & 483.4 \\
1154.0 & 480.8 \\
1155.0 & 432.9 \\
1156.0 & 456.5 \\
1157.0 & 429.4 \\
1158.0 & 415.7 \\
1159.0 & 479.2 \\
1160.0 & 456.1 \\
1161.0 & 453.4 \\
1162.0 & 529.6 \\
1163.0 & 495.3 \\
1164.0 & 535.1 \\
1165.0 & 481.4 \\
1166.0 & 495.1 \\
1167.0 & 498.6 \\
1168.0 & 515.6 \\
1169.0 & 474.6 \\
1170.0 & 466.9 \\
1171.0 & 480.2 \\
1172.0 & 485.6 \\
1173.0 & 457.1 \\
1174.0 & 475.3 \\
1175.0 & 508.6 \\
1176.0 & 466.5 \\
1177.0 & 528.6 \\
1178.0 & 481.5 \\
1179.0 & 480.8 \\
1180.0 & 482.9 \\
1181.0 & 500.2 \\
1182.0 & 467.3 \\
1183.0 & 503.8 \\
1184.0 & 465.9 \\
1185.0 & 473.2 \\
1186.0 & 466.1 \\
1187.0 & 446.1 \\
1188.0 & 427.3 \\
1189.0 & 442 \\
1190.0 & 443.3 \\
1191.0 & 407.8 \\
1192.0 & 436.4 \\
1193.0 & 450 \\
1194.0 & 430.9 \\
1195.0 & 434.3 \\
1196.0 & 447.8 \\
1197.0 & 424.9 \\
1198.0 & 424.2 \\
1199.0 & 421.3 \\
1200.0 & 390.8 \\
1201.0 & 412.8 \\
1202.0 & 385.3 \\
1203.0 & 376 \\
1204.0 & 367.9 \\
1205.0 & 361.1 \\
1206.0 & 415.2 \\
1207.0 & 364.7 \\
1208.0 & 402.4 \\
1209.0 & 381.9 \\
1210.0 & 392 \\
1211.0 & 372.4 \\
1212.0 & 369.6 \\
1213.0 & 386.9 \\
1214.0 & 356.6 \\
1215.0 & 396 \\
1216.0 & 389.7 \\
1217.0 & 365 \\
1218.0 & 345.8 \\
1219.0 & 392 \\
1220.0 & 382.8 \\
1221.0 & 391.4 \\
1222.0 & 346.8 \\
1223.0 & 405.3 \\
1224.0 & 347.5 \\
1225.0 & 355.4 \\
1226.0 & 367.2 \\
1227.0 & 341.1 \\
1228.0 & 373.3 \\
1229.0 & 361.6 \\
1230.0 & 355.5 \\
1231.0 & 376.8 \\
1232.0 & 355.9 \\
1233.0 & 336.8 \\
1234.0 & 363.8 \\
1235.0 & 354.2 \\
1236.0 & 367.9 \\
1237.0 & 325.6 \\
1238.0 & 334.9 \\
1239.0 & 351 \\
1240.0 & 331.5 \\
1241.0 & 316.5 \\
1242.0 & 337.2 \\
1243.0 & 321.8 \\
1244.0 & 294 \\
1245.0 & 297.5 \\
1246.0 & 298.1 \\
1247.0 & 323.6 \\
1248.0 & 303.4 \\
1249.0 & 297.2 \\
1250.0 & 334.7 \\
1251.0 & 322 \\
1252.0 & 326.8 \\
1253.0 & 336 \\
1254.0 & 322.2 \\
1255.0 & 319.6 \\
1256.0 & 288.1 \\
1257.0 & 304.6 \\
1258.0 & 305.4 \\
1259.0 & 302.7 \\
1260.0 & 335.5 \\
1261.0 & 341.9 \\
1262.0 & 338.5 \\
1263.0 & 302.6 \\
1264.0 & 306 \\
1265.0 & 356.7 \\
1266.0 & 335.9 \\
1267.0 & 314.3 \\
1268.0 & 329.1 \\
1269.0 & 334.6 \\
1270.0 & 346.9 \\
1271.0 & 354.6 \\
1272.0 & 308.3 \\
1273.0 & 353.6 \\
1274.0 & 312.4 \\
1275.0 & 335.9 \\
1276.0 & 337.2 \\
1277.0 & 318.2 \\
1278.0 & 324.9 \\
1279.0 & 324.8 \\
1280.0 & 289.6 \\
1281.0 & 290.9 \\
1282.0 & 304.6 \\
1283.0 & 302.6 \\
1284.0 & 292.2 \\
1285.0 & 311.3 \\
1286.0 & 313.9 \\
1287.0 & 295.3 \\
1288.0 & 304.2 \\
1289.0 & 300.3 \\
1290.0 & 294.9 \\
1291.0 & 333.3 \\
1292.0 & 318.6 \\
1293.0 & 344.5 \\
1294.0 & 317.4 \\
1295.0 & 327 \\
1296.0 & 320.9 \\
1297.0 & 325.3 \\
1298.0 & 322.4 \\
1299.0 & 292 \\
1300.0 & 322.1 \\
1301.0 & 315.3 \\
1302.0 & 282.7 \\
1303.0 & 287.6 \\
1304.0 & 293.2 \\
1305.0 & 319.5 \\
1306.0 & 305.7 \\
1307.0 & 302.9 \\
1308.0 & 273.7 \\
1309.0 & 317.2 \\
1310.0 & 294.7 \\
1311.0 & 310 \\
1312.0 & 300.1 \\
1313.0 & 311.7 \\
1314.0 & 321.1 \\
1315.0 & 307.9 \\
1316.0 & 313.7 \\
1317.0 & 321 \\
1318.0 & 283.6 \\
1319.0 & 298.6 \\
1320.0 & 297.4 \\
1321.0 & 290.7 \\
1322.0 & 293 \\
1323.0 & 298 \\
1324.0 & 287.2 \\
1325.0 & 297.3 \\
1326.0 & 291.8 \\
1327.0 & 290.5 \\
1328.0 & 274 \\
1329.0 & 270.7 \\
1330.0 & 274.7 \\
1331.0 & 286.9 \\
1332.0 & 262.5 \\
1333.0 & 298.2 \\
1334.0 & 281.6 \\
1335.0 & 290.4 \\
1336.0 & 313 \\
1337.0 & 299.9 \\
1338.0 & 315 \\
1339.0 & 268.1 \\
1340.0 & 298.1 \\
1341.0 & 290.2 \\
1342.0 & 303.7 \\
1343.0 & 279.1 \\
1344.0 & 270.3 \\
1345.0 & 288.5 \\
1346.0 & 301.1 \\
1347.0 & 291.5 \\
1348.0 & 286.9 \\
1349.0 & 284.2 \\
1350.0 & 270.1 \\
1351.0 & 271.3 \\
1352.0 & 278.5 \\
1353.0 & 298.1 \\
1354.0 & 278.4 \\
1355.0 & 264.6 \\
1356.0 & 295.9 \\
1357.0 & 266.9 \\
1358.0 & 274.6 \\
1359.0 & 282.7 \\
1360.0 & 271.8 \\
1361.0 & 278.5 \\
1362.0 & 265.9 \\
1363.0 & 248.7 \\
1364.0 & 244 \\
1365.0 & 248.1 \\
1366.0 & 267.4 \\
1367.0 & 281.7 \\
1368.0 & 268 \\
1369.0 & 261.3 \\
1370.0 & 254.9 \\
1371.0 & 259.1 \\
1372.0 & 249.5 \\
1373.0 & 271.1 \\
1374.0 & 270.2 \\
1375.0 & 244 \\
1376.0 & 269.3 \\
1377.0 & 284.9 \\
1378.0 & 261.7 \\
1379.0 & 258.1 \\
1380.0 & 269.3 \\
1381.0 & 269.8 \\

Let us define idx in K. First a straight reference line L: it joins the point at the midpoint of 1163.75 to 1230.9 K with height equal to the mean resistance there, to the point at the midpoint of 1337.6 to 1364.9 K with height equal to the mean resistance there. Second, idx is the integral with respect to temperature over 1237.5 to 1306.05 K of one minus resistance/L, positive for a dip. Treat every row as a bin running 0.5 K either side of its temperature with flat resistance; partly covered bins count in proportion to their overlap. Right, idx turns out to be 7.0 K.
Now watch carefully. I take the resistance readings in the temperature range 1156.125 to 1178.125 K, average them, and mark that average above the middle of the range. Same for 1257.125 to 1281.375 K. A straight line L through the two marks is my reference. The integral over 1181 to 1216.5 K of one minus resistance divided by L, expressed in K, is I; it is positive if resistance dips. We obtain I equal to 1.43 K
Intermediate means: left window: 482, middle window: 416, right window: 325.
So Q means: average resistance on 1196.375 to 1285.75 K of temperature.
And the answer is 346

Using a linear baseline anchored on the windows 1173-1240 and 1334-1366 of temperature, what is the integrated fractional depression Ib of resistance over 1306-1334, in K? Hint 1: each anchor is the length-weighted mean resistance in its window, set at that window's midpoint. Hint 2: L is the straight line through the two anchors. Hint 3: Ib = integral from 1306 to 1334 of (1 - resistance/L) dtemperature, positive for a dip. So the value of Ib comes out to 1.1 K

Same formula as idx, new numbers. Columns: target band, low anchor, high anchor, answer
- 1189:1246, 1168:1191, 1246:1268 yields 3.22 K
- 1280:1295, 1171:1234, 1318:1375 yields 1.14 K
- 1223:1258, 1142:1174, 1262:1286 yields 3.41 K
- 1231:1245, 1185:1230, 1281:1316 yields 1.10 K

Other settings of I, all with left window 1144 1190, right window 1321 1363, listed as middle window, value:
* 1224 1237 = 1.70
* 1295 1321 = 1.40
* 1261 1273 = 1.25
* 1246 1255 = 1.60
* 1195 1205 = 0.92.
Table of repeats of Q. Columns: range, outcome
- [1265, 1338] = 308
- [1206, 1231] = 374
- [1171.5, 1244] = 402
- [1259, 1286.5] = 322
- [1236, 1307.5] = 318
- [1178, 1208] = 433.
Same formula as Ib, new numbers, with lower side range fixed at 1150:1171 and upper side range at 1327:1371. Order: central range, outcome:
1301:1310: 0.7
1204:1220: 1.7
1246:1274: 3.8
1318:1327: 0.4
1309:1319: 0.3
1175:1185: -0.6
